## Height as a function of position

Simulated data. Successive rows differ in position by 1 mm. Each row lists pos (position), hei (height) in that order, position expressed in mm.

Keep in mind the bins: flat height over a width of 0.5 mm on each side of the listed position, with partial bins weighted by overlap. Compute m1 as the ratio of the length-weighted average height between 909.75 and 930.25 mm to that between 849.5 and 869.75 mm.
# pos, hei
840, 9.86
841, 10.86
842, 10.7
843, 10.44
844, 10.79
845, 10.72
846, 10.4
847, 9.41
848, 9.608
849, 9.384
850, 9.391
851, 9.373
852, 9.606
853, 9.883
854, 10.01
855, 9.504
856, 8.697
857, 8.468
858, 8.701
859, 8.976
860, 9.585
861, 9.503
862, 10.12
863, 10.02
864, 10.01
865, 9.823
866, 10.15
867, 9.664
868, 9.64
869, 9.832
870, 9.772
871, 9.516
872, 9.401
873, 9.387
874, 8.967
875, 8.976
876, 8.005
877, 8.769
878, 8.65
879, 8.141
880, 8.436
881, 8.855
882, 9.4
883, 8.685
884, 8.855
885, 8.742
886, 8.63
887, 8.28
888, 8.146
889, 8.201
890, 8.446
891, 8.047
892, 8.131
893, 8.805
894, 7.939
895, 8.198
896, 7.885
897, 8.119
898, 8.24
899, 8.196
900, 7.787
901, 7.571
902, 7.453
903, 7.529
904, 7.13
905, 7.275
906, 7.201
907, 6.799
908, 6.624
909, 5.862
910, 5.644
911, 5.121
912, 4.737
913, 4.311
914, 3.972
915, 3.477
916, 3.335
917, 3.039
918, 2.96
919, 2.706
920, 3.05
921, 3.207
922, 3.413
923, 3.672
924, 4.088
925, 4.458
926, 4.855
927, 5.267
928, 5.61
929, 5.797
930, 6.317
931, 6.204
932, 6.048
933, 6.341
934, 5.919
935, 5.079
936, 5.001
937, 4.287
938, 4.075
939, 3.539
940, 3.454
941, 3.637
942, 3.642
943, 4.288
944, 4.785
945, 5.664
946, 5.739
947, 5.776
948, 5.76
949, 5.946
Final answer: 0.4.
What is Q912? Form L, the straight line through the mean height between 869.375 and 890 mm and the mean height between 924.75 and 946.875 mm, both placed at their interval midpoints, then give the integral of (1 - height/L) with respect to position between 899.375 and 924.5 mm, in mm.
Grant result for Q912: 6.0 mm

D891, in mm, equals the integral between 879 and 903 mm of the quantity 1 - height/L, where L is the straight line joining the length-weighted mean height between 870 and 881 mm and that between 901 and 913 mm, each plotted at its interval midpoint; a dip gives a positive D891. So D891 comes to -2.0 mm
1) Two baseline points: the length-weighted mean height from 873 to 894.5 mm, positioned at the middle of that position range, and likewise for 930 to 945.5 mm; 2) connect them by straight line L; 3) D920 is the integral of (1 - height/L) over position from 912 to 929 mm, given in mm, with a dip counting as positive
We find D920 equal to 5.8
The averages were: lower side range 8.55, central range 3.92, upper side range 4.85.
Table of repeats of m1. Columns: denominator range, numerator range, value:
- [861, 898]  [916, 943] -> 0.50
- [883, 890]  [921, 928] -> 0.51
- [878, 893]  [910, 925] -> 0.44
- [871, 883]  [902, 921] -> 0.57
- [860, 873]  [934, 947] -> 0.47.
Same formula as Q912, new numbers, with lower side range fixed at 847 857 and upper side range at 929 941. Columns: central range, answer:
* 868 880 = -1.1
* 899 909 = -0.8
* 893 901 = -1.1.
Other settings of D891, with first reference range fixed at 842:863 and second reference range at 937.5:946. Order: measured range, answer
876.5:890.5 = -1.47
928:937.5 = -1.74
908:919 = 3.14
